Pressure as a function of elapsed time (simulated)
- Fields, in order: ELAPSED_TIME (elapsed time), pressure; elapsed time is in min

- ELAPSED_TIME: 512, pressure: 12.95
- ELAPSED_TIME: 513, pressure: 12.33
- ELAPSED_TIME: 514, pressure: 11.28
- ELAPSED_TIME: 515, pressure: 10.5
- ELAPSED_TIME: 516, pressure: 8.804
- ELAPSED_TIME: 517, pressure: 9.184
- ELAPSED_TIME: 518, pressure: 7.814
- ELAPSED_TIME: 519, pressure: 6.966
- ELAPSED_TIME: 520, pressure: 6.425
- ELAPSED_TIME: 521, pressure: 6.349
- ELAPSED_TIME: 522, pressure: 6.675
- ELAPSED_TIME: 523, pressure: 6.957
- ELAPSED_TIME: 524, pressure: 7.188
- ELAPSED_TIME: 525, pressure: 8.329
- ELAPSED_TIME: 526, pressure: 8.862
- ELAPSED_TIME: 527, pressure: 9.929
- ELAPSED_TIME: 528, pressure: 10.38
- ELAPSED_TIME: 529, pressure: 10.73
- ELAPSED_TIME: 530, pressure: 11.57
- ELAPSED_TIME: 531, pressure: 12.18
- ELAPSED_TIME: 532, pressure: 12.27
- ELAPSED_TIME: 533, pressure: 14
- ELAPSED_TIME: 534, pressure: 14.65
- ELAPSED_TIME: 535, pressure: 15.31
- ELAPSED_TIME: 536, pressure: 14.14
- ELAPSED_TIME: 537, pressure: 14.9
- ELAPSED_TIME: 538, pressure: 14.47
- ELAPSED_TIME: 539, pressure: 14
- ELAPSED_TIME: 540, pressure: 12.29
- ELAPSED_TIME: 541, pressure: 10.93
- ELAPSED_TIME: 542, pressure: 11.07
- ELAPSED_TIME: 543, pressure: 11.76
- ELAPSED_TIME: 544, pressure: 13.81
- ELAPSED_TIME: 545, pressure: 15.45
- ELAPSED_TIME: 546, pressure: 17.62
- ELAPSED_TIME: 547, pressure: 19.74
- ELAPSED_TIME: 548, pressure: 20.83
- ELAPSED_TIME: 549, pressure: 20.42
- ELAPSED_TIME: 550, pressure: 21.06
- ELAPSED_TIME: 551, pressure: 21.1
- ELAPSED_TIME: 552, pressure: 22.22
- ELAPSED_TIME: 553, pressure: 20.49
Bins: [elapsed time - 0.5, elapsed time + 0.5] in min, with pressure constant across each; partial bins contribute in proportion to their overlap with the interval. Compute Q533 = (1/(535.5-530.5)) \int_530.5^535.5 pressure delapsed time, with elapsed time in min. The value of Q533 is 13.7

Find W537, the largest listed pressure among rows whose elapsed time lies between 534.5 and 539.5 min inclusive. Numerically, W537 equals 15.31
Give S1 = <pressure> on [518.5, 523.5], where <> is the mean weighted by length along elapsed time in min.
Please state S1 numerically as 6.67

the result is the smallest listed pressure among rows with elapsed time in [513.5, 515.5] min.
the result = 10.5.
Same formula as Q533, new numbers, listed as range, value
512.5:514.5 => 11.8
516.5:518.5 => 8.5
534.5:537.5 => 14.8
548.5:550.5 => 20.7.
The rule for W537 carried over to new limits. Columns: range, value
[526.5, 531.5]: 12.18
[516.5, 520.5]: 9.184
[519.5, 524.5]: 7.188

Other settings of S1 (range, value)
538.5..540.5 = 13.1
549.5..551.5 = 21.1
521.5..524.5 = 6.94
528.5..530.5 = 11.2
